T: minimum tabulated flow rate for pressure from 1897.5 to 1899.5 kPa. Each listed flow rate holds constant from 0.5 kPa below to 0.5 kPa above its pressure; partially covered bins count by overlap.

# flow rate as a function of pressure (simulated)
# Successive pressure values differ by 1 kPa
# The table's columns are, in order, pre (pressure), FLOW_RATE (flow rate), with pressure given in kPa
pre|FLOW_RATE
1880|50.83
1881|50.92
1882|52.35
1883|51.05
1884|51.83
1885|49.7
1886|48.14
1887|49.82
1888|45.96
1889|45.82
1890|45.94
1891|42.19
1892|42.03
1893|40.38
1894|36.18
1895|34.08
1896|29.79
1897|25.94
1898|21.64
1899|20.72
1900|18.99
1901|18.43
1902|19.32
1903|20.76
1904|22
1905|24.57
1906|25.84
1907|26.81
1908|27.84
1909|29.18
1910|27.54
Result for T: 20.72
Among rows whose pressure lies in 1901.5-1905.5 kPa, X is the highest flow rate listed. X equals 24.57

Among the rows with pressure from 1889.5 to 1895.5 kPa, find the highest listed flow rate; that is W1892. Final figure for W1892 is 45.94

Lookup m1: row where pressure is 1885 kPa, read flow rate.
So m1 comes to 49.7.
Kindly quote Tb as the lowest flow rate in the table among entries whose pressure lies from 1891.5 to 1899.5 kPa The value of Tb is 20.72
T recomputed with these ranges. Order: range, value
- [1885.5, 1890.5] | 45.82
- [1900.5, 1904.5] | 18.43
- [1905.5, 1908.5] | 25.84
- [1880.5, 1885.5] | 49.7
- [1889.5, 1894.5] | 36.18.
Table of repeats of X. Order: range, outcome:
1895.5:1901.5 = 29.79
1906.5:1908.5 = 27.84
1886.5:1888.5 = 49.82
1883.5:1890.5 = 51.83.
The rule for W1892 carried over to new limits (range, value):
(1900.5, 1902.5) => 19.32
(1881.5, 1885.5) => 52.35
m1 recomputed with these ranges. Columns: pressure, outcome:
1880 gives 50.83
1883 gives 51.05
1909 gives 29.18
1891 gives 42.19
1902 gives 19.32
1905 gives 24.57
